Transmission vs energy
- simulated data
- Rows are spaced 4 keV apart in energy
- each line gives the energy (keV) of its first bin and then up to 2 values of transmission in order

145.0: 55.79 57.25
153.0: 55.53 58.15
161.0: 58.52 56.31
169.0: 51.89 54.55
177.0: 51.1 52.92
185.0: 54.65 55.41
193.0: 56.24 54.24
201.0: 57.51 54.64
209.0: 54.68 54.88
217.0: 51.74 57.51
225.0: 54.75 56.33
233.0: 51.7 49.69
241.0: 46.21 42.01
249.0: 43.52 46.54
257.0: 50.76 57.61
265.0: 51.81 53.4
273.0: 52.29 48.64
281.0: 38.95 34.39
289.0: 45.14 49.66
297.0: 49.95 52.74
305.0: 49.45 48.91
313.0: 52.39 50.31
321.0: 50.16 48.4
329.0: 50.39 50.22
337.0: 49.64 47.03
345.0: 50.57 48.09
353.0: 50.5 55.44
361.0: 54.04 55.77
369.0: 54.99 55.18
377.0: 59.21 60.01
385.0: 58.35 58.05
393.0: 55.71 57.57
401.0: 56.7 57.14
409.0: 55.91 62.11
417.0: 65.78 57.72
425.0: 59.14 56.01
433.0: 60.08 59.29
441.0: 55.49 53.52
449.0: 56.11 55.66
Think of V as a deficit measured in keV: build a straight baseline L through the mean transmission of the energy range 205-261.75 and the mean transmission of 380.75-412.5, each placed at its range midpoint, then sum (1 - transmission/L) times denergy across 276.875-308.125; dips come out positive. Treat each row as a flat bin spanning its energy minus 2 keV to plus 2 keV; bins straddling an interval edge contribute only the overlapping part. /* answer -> 4.4 keV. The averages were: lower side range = 51.3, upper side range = 57.5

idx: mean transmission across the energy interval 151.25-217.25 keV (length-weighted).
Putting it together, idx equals 55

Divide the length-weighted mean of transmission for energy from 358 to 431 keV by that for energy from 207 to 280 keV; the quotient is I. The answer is 1.1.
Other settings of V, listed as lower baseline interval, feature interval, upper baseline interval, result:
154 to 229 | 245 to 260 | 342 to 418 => 2.27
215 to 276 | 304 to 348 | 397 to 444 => 3.81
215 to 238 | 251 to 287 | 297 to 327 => 2.65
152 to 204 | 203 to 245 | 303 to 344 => 0.60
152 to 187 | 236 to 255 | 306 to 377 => 2.84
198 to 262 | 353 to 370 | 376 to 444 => 0.63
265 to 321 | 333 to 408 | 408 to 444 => 0.05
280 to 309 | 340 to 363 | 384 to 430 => 0.56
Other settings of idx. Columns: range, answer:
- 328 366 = 51.1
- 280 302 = 45.1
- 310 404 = 53.4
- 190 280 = 52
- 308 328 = 50.1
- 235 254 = 45.5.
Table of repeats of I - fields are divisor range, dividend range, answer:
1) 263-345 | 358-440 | 1.19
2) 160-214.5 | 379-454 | 1.06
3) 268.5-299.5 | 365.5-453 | 1.25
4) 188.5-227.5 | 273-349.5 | 0.87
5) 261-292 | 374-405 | 1.22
